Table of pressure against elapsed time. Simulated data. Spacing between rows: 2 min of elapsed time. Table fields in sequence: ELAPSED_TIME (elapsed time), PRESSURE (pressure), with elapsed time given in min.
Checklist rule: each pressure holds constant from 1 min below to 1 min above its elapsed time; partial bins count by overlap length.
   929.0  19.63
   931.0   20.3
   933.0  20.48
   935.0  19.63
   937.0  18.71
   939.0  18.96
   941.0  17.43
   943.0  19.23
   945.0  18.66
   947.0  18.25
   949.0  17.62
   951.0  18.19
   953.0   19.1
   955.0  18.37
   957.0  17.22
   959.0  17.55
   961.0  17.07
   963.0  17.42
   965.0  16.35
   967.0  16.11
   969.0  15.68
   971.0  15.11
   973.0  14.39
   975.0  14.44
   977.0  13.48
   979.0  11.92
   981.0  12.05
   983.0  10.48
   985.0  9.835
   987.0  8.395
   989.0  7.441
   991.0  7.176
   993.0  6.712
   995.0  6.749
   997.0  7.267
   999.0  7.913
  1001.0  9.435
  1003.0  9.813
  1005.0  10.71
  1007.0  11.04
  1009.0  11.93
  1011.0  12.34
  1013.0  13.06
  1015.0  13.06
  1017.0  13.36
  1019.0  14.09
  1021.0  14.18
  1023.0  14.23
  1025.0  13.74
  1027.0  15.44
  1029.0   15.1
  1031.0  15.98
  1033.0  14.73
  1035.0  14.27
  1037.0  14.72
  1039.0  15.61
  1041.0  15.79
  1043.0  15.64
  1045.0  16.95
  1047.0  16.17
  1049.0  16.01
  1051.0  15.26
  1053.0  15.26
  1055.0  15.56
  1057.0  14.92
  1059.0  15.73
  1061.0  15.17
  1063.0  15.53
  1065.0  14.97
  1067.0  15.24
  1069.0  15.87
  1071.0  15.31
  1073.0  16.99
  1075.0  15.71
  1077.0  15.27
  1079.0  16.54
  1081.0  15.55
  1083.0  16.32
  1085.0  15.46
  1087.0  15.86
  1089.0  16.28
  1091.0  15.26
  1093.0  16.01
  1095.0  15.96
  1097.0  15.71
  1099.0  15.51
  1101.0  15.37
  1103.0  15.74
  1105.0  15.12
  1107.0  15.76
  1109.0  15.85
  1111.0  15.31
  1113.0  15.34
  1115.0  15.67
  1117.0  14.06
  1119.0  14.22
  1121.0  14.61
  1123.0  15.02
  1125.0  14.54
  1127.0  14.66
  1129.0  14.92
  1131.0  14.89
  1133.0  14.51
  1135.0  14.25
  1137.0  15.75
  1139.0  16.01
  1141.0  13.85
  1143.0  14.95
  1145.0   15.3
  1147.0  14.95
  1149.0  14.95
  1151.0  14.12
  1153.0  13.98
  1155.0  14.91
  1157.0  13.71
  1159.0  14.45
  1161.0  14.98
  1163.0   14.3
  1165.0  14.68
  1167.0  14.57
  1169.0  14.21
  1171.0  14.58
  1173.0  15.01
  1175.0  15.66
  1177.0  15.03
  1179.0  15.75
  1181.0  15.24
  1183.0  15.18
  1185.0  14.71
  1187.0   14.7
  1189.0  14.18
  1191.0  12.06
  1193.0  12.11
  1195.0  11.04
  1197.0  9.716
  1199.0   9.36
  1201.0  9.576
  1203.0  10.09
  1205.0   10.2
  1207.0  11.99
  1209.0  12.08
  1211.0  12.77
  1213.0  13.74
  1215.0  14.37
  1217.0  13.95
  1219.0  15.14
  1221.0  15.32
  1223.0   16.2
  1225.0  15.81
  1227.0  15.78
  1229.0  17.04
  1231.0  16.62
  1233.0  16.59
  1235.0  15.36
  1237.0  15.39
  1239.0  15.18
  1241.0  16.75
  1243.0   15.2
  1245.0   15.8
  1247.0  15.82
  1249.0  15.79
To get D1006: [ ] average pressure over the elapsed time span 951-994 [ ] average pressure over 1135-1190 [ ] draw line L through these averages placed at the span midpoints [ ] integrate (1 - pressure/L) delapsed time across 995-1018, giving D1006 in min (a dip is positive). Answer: 5.3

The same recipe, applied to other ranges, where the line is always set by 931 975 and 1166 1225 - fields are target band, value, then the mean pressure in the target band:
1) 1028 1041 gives 0.90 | 15.1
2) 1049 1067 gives 0.57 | 15.3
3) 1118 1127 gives 0.07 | 14.6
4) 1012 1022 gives 1.82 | 13.6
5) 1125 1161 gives -0.91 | 14.7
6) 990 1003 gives 7.07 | 7.72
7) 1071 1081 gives -0.30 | 16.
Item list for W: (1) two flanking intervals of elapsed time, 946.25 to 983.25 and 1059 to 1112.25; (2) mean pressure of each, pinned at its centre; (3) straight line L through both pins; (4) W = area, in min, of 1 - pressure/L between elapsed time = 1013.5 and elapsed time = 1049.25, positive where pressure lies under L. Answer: 2.0 min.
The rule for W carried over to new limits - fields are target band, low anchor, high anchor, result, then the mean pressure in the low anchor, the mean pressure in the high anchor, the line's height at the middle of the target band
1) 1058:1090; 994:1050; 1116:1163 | -4.4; 13.2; 14.7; 13.8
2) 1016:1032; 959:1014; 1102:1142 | -2.4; 11.7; 15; 12.6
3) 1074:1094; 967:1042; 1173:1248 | -4.4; 12.3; 14.1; 13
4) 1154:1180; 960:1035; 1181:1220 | -4.6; 12.4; 12.5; 12.5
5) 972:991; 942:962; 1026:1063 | 6.8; 18.1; 15.5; 17.3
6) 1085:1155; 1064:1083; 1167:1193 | 0.5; 15.7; 14.6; 15.2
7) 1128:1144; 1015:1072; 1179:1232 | -0.8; 15.1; 13.5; 14.2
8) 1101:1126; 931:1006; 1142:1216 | -2.4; 14.3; 13.6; 13.8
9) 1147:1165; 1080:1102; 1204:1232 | 0.7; 15.8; 14.4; 15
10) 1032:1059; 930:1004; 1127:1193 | -1.7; 14.5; 14.7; 14.5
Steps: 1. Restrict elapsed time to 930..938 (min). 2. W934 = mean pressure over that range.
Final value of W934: 19.8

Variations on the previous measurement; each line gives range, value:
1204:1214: 12.2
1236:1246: 15.7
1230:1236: 16.2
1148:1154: 14.3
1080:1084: 15.9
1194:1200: 10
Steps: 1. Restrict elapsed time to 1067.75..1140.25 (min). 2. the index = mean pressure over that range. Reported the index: 15.4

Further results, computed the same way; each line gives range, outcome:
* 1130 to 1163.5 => 14.7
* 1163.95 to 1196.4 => 14.2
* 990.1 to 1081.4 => 13.7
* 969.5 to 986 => 12.8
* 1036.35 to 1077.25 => 15.6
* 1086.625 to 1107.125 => 15.7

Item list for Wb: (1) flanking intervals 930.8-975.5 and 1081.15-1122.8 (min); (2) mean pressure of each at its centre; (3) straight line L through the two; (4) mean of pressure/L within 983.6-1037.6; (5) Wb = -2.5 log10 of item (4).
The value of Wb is 0.40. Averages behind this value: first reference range 17.7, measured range 11.6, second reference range 15.5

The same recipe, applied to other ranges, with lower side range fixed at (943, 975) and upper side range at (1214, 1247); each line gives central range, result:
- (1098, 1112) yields 0.06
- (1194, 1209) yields 0.45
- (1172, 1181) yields 0.04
